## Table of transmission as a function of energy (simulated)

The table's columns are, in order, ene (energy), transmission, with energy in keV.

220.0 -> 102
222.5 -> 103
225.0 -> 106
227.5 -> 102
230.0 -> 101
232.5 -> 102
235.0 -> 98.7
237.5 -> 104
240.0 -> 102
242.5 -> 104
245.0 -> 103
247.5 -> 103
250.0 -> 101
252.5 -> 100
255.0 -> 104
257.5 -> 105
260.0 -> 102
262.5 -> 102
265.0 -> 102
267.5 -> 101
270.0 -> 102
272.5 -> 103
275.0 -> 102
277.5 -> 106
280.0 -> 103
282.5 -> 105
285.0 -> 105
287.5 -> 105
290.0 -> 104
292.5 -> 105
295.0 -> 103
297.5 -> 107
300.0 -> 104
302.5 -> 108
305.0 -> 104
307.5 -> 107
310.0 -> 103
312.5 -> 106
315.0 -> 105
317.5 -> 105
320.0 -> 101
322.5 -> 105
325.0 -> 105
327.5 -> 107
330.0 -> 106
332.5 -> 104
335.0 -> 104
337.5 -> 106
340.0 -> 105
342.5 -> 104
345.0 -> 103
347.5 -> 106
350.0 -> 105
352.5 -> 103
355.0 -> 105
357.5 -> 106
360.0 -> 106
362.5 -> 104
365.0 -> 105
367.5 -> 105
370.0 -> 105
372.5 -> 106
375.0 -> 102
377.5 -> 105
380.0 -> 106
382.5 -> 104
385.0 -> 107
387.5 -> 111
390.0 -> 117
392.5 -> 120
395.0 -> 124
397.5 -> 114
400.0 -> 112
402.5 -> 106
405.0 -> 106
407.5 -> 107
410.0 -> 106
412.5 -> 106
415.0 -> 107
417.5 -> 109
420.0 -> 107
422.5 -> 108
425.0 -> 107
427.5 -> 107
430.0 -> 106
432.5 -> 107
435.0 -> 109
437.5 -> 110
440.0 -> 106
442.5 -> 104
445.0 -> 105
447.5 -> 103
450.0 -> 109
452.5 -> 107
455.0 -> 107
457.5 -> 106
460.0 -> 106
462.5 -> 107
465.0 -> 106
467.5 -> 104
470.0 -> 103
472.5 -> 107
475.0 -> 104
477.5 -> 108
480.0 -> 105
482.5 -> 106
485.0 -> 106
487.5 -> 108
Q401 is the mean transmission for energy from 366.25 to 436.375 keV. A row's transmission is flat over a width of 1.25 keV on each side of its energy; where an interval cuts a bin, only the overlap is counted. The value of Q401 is 108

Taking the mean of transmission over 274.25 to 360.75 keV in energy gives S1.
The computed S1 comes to 105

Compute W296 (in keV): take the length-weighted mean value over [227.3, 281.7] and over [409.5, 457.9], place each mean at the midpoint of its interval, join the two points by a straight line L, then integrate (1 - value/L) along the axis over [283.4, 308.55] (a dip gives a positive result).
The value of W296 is -0.4 keV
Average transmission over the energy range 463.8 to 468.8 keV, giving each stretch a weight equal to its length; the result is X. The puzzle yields 105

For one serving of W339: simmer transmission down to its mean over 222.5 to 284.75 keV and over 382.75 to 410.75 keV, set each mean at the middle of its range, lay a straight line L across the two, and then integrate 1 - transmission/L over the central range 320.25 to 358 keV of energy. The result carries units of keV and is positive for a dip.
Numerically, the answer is 1.1 keV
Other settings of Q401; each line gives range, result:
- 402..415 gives 106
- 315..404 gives 107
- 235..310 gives 104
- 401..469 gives 107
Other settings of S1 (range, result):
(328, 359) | 105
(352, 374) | 105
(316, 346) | 105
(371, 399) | 111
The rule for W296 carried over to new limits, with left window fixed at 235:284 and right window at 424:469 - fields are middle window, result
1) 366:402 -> -1.6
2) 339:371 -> 0.0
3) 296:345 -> -0.5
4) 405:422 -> -0.2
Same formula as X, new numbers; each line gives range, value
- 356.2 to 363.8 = 105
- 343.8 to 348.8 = 105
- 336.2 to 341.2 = 105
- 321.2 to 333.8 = 105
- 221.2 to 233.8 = 103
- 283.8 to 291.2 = 105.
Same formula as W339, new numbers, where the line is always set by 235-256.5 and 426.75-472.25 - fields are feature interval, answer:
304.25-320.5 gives -0.15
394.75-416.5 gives -0.77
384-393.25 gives -0.75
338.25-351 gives -0.05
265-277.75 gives 0.05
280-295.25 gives -0.19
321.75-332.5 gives -0.17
